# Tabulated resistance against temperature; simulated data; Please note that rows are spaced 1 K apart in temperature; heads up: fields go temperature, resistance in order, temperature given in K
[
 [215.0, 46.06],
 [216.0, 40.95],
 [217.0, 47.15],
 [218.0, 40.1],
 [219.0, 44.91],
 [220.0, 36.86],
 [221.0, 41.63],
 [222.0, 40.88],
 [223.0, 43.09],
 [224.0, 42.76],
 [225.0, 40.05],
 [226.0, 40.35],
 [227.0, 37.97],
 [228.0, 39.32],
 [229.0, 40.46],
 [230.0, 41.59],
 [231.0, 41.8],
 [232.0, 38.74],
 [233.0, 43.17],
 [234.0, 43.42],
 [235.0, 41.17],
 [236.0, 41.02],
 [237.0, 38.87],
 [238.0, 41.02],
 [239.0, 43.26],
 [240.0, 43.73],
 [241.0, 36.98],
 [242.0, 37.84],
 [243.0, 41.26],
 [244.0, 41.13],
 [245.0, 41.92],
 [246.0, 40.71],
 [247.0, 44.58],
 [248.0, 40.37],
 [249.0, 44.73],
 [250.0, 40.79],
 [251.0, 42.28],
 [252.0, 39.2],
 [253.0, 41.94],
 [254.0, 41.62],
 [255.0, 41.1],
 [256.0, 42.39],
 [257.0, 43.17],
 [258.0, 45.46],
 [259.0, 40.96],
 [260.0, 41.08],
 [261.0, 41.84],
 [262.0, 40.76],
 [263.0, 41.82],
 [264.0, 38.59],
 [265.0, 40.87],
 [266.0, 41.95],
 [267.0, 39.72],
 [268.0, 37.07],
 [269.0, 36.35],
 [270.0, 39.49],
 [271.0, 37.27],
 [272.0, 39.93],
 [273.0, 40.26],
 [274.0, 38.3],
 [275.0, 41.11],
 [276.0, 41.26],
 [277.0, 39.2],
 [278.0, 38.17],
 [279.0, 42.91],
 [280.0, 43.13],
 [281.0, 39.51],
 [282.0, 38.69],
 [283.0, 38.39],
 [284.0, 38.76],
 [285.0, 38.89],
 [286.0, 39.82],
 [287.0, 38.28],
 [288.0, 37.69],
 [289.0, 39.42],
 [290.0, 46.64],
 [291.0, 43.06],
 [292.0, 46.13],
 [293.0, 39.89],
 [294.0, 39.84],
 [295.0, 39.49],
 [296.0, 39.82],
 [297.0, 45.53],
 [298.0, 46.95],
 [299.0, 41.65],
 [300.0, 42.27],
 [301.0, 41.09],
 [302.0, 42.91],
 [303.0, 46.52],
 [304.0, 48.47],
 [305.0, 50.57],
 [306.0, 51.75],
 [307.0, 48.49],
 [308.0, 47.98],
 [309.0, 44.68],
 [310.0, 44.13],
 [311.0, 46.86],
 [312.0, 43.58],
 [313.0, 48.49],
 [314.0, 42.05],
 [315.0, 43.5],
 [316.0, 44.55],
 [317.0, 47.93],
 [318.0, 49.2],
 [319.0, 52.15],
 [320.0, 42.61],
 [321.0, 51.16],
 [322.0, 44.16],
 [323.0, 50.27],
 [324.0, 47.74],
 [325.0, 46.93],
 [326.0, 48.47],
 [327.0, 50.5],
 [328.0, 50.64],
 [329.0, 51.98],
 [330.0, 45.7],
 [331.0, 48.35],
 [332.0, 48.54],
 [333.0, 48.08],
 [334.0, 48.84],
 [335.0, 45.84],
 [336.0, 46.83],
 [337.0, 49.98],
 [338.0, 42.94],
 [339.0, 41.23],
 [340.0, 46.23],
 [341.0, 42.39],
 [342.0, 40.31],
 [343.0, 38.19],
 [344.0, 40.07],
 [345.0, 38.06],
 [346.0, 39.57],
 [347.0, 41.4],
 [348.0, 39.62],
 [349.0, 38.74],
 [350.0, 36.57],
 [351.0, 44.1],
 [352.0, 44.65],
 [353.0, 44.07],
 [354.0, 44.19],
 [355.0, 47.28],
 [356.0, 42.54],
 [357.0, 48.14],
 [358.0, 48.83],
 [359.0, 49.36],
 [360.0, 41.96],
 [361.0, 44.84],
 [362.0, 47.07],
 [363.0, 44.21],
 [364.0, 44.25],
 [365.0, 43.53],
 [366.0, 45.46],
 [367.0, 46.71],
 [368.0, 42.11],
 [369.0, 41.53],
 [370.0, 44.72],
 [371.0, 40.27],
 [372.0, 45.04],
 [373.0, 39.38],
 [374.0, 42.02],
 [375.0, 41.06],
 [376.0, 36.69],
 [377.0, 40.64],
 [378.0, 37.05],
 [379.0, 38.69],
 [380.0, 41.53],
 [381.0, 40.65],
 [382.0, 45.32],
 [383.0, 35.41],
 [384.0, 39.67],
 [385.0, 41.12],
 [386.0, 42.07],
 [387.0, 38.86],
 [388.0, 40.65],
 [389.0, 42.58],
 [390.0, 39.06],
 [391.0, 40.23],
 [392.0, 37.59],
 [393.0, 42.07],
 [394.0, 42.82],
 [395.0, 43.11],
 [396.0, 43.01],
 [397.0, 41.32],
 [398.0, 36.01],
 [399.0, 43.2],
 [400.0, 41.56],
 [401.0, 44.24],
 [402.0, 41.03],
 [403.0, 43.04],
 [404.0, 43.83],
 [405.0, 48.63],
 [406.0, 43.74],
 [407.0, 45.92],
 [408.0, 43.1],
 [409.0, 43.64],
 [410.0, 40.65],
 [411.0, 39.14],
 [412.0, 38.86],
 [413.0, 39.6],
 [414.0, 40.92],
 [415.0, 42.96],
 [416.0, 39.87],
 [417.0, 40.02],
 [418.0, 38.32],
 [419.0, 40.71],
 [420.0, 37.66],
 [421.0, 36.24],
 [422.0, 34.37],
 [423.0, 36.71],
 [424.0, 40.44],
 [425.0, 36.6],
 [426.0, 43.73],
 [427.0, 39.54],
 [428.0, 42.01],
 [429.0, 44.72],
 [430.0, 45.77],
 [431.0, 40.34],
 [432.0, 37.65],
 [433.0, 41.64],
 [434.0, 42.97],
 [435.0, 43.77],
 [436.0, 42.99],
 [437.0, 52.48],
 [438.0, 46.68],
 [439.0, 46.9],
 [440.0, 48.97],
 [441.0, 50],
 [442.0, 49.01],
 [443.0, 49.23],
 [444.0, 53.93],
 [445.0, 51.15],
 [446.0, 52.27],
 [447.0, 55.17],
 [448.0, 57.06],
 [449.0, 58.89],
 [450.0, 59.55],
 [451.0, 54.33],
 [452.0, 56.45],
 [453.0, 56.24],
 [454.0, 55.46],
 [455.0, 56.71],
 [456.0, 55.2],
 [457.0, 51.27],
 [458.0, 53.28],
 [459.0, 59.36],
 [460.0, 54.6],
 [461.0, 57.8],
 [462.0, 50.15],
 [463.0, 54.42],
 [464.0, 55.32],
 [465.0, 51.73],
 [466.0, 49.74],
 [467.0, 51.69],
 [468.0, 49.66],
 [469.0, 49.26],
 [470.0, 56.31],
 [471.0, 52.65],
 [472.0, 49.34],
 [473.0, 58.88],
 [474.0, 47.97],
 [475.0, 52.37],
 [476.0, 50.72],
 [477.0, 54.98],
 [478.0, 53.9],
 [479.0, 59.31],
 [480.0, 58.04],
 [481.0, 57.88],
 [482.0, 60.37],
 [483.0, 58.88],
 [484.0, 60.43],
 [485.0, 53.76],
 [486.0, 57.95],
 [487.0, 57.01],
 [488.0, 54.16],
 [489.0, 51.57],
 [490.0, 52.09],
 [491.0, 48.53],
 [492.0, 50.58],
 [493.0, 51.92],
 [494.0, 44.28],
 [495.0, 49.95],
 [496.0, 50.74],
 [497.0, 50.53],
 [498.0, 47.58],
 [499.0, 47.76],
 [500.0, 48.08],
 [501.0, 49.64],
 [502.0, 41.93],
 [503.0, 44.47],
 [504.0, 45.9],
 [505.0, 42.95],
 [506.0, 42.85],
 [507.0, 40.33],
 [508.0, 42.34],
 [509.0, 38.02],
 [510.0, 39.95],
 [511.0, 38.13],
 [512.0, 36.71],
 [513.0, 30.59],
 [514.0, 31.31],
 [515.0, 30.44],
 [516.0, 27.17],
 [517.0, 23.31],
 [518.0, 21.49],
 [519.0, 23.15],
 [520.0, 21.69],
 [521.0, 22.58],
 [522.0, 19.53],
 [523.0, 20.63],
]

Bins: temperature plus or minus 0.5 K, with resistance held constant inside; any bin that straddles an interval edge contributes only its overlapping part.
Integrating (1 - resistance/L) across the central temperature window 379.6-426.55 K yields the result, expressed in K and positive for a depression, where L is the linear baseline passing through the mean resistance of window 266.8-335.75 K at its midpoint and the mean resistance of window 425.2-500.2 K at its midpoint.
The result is 7.5 K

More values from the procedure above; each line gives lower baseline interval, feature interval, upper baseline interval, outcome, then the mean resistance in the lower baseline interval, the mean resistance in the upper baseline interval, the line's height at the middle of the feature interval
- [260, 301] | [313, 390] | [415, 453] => -1.9 K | 40.5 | 45.7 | 42.9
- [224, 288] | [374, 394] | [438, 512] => 2.9 K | 40.6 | 51.5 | 47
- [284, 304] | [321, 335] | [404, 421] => -2.2 K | 42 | 41.4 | 41.8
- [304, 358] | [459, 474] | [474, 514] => -1.4 K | 45.6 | 48.9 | 48.4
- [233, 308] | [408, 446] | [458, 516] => 3.6 K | 41.6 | 49.4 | 47.3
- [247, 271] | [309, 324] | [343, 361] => -1.5 K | 41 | 42.8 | 42.1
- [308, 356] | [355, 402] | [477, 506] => 4.9 K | 45.2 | 51.7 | 47.1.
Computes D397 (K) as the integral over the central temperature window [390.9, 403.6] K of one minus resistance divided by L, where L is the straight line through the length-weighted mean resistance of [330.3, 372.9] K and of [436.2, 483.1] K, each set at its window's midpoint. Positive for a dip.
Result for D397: 1.7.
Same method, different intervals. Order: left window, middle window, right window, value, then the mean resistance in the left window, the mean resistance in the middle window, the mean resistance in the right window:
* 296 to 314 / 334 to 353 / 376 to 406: 0.62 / 45.7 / 42.3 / 41.2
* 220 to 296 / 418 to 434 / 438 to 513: 2.93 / 40.7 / 39.9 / 51.3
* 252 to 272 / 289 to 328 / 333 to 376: -3.40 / 40.7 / 45.7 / 43.4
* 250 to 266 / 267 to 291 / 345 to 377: 1.25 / 41.5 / 39.7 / 43.1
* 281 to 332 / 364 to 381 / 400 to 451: 1.11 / 44.9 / 41.7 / 44.4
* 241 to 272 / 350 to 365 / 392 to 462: -0.43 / 40.9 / 45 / 45.8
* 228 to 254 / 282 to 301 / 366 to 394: -0.02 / 41.2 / 41.2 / 41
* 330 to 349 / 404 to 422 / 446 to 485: 3.25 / 43.6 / 41.1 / 54.8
